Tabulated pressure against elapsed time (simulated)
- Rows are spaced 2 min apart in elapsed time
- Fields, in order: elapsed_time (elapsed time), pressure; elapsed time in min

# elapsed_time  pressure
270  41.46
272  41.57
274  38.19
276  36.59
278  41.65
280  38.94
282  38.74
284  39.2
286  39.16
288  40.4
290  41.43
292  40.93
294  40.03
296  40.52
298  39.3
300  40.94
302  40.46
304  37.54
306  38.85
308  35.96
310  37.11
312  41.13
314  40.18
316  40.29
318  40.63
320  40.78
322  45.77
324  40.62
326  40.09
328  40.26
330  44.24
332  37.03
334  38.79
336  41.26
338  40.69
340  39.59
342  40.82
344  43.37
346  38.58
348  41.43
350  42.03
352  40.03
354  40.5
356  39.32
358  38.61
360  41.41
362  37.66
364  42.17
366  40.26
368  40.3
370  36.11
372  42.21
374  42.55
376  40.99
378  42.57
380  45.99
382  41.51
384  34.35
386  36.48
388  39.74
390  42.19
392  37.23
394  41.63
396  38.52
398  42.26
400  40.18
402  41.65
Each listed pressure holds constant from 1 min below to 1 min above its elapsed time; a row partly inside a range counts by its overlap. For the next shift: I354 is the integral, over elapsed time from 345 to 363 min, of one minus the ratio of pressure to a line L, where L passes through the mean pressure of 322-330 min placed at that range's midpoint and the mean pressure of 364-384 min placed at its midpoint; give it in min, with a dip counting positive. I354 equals 0.6 min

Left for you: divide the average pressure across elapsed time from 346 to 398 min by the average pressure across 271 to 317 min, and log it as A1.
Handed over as 1.0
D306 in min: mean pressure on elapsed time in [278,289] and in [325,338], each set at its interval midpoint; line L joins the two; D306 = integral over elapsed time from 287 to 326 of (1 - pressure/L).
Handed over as -0.25 min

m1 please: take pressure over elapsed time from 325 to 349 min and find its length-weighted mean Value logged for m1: 40.5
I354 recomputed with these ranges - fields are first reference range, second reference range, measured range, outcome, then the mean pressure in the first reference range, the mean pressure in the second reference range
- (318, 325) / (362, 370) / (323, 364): 0.7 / 42.1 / 39.9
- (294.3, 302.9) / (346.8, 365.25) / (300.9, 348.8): 0.1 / 40.3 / 40.3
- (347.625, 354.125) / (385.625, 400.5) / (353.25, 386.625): 0.2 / 41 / 39.9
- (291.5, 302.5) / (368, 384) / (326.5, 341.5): 0.2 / 40.3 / 41.2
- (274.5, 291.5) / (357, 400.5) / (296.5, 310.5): 0.3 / 39.5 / 40.2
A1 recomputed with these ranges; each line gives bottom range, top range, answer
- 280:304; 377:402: 1.01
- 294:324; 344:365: 1.01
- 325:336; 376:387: 1.00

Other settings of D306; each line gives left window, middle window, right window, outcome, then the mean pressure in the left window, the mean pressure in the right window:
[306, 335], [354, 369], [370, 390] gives 0.16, 40.2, 40.6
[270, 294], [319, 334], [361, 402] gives -0.40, 39.8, 40.3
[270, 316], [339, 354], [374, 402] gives -0.29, 39.6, 40.4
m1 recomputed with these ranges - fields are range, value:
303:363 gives 40.2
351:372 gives 39.8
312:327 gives 41.2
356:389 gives 40.2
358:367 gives 40.2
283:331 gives 40.2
